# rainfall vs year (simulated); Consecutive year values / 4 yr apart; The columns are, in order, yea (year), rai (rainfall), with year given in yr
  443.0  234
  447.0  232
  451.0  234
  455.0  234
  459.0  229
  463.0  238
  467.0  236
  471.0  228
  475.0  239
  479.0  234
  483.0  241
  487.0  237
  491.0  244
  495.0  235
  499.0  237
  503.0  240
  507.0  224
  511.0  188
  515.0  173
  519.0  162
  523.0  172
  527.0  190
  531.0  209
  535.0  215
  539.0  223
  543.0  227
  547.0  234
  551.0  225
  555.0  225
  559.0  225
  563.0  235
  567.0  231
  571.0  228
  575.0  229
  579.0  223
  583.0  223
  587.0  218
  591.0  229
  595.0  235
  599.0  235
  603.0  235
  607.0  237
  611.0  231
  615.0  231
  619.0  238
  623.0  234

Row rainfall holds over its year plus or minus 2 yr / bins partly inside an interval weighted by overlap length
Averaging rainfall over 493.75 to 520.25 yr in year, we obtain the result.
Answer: 209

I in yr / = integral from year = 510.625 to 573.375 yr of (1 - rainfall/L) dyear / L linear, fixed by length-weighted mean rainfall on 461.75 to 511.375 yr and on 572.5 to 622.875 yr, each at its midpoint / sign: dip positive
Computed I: 5.7 yr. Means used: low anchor 234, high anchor 230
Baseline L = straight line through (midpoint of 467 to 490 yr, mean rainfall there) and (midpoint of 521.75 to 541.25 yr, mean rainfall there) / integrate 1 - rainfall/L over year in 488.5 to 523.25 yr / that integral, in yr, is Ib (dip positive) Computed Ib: 1.5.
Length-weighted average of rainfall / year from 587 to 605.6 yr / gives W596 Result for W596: 232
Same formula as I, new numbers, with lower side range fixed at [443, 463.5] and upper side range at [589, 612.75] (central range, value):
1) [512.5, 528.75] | 4.1 yr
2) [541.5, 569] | 0.5 yr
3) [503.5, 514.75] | 1.3 yr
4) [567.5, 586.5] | 0.7 yr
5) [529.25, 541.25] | 0.9 yr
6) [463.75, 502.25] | -0.6 yr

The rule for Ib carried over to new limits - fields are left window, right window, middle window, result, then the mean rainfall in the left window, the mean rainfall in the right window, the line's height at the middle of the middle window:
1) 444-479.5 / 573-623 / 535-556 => 0.54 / 234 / 230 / 232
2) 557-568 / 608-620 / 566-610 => 0.45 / 230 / 233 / 232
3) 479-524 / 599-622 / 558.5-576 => -0.23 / 216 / 234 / 227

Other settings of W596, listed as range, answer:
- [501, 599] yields 216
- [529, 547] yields 220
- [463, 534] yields 218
